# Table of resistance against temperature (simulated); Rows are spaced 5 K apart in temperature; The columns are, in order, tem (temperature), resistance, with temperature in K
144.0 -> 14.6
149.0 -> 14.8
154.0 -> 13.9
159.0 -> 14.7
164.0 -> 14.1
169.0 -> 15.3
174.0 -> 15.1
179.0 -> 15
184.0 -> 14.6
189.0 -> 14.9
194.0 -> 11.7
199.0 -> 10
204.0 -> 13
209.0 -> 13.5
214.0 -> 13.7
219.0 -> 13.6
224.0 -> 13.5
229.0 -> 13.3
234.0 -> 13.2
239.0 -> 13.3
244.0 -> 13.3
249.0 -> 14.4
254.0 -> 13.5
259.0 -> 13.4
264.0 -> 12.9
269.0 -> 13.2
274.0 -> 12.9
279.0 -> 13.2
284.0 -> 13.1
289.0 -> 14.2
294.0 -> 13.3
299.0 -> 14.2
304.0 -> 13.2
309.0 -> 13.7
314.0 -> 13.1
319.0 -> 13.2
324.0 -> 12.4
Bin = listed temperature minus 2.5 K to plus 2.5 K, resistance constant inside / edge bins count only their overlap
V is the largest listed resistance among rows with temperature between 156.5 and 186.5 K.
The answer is 15.3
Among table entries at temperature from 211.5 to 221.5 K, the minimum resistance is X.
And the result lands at 13.6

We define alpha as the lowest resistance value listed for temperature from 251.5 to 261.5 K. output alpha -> 13.4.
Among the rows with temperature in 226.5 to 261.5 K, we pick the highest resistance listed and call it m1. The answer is 14.4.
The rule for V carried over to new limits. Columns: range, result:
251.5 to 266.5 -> 13.5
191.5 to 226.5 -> 13.7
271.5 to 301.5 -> 14.2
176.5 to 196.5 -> 15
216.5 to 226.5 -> 13.6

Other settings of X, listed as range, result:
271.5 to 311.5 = 12.9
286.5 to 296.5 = 13.3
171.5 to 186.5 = 14.6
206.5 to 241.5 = 13.2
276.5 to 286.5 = 13.1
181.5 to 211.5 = 10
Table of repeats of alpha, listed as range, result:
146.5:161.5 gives 13.9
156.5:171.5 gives 14.1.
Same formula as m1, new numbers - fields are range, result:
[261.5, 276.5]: 13.2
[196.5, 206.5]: 13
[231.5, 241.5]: 13.3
